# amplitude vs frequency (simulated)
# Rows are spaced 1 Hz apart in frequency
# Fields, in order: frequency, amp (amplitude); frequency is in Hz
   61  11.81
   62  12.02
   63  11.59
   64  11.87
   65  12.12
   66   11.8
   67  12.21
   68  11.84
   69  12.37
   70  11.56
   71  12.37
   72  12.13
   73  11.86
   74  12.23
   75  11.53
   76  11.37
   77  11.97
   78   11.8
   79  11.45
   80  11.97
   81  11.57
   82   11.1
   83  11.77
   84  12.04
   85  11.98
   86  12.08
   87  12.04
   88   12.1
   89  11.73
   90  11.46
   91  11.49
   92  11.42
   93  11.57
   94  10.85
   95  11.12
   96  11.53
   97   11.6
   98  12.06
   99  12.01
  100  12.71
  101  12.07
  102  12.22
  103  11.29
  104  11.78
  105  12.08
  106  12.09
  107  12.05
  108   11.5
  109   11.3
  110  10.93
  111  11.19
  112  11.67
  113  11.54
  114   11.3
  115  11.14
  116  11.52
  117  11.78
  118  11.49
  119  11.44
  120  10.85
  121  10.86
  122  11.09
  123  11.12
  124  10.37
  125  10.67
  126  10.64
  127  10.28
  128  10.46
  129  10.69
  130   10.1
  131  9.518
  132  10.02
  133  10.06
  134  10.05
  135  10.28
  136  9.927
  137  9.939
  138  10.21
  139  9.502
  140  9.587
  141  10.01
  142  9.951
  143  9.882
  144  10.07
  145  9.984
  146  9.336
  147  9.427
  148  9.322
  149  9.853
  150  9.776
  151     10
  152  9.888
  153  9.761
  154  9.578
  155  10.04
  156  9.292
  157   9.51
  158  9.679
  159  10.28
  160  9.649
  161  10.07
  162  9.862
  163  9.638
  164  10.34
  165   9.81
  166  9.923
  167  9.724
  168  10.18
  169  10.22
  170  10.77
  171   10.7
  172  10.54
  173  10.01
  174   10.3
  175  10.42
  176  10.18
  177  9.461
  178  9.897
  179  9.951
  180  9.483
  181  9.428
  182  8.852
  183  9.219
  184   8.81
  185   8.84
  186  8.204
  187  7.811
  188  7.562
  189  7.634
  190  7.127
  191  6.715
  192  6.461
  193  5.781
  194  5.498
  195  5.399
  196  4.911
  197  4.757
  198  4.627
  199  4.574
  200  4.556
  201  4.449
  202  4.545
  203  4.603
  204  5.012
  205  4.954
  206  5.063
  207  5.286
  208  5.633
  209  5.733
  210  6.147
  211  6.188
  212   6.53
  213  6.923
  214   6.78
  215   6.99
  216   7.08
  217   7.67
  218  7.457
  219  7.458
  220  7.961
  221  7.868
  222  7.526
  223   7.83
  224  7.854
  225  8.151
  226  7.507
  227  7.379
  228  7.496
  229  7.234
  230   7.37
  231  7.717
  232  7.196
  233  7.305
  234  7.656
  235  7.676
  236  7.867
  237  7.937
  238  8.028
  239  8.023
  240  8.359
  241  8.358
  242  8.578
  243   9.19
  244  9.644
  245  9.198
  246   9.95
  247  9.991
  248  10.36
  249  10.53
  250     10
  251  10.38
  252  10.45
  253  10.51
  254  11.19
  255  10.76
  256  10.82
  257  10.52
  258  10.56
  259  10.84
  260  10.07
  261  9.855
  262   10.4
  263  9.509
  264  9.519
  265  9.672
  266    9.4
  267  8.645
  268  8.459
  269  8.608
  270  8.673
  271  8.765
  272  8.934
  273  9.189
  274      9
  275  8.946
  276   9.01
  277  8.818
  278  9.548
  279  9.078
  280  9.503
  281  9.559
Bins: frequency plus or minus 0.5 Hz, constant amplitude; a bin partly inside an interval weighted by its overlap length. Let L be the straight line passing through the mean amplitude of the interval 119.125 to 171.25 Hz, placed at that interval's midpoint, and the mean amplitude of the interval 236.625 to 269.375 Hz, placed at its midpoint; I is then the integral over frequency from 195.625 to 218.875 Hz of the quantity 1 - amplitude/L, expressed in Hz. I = 9.7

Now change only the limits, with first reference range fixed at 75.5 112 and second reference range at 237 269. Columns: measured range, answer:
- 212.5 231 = 4.8 Hz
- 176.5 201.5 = 7.9 Hz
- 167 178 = 0.5 Hz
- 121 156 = 3.4 Hz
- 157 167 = 0.9 Hz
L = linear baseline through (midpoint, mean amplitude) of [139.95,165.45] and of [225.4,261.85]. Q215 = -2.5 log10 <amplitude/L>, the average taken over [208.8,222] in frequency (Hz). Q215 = 0.30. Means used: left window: 9.8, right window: 9.08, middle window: 7.03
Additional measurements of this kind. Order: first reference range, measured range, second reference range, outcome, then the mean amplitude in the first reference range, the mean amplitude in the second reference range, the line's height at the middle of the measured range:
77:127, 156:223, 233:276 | 0.304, 11.5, 9.38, 10.3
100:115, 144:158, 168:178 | 0.111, 11.7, 10.3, 10.7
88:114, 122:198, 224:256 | 0.122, 11.7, 8.79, 10.4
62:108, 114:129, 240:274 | 0.038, 11.8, 9.71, 11.4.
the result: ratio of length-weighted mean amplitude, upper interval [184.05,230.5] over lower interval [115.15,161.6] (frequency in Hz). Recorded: 0.64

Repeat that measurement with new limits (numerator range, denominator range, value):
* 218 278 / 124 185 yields 0.90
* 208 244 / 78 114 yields 0.64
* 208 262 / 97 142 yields 0.77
